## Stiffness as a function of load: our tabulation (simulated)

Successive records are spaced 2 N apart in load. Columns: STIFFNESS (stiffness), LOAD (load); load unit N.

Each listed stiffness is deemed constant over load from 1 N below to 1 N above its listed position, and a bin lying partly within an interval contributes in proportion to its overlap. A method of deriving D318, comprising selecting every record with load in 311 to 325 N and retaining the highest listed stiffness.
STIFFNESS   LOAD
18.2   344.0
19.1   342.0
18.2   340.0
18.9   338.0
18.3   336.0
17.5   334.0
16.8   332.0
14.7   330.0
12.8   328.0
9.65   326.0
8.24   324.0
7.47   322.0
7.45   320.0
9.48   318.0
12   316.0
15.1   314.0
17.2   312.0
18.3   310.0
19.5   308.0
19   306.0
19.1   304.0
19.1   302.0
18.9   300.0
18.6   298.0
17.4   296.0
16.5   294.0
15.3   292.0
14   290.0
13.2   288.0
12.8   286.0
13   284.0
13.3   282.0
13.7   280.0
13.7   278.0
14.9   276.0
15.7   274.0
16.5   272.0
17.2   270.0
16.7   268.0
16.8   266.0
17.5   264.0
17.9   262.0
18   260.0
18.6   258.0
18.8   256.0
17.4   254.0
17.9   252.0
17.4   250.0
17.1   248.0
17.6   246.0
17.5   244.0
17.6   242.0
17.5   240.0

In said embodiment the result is 17.2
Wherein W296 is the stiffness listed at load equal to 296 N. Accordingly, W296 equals 17.4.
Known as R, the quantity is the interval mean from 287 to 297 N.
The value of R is 15.3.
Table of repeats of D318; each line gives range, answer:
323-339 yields 18.9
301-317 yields 19.5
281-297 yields 17.4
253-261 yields 18.8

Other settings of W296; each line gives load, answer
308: 19.5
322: 7.47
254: 17.4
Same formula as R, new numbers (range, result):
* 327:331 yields 13.8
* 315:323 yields 9.1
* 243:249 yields 17.4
